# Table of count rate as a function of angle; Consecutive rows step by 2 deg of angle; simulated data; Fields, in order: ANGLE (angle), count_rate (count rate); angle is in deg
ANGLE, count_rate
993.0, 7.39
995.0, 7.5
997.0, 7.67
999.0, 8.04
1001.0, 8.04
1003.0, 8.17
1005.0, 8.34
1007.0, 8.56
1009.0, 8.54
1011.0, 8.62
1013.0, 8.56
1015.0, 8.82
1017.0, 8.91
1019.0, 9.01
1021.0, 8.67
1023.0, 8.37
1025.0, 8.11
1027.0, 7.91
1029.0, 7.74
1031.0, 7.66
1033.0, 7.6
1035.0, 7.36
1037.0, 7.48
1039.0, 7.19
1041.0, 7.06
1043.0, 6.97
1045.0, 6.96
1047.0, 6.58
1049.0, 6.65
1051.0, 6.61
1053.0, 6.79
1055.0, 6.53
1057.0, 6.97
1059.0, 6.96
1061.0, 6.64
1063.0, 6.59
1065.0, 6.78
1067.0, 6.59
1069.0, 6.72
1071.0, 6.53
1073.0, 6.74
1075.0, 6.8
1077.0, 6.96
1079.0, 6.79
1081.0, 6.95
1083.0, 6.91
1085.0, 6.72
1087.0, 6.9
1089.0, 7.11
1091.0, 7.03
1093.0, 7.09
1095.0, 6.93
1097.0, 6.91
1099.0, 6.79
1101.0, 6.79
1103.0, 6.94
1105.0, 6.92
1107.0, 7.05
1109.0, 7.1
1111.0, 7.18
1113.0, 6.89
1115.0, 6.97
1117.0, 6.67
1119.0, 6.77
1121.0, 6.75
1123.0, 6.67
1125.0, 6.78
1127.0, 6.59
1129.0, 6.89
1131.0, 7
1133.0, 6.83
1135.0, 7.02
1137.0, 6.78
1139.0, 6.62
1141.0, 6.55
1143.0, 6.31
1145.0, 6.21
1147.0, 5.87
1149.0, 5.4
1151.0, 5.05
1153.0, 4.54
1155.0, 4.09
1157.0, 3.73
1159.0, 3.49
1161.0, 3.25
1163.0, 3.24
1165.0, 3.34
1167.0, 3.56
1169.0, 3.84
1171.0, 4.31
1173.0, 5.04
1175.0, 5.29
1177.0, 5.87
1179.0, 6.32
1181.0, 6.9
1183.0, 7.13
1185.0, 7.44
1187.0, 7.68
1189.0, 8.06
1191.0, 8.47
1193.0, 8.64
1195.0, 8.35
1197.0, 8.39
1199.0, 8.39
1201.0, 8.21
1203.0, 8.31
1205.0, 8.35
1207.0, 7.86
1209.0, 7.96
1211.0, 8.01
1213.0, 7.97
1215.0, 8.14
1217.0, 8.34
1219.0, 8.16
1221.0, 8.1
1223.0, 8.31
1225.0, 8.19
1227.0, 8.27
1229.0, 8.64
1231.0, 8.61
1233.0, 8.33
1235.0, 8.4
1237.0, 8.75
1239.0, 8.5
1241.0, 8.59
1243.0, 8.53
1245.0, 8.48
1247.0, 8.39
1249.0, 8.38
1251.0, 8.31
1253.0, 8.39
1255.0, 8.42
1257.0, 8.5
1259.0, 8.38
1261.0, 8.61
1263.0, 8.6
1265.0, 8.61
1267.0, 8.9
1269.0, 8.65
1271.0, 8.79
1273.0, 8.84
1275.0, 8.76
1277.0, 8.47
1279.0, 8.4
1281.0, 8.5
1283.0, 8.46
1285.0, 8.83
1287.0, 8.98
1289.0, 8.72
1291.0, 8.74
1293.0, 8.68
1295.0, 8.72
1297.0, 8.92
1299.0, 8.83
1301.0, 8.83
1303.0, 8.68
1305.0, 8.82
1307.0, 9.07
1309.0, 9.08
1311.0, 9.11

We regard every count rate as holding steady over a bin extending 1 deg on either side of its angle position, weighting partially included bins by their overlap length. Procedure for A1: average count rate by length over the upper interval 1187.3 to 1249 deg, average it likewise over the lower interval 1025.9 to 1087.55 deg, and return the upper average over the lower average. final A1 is 1.20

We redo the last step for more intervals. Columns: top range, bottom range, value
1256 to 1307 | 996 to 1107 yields 1.18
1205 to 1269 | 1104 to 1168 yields 1.43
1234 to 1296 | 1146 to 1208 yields 1.41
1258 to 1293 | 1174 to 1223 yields 1.11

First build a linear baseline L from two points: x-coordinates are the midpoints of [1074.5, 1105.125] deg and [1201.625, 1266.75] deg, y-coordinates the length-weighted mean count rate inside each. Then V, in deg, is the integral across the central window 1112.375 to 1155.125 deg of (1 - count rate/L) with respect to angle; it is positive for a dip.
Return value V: 5.6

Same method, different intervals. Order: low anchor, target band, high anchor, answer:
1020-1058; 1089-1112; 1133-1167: -3.37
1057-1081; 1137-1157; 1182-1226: 5.15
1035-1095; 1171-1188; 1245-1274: 3.31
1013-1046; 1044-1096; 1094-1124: 4.01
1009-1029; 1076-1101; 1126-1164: -0.16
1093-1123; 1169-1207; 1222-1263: 3.07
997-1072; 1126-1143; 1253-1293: 2.66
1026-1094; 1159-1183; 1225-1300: 9.70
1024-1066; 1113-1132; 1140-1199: -1.55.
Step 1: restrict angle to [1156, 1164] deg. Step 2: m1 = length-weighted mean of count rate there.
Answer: 3.43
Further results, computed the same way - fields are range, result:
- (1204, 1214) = 8.03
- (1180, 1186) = 7.16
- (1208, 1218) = 8.08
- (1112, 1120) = 6.82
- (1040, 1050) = 6.84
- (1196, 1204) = 8.33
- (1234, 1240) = 8.55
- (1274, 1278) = 8.62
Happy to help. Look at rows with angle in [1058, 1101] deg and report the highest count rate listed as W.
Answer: 7.11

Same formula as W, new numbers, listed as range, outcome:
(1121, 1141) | 7.02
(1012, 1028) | 9.01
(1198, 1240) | 8.75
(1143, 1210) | 8.64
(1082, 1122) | 7.18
